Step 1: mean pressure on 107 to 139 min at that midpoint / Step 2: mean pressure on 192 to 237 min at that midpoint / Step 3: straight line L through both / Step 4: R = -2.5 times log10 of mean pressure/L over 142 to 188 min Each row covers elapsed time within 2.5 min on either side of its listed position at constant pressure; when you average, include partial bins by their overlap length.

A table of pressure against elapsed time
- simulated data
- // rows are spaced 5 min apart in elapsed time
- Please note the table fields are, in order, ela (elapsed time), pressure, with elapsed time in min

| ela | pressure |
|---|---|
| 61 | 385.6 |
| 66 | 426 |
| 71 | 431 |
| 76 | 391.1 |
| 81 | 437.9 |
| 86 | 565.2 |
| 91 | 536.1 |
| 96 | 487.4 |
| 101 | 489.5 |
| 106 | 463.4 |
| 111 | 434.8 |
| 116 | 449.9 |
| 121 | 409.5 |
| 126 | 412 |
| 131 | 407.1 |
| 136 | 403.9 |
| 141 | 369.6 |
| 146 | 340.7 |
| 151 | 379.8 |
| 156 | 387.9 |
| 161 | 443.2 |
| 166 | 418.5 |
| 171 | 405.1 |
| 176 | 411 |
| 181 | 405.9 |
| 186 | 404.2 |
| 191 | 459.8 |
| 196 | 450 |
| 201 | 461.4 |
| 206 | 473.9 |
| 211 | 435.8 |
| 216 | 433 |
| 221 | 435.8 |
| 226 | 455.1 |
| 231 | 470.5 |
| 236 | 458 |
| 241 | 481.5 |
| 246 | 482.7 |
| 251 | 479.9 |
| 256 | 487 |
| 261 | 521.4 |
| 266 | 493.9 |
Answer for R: 0.10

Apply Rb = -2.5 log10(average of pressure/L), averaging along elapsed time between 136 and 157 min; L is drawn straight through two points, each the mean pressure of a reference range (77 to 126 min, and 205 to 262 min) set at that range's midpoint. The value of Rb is 0.249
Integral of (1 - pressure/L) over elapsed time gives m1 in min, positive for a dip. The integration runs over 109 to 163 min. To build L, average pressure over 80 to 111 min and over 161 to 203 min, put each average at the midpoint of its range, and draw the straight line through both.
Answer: 7.04 min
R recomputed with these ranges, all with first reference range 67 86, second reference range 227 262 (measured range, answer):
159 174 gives 0.10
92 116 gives -0.06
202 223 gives 0.06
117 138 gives 0.10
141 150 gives 0.27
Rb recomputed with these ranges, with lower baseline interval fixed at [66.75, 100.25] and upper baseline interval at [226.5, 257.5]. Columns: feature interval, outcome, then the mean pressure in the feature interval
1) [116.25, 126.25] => 0.13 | 419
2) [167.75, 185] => 0.16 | 408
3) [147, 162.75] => 0.20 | 396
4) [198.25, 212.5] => 0.04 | 458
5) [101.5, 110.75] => 0.03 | 462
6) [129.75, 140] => 0.18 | 400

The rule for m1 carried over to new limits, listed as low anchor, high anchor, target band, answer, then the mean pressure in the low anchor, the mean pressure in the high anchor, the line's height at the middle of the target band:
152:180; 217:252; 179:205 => -0.5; 411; 464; 431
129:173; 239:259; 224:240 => 0.2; 395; 484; 468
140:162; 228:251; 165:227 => -0.9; 381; 474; 428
